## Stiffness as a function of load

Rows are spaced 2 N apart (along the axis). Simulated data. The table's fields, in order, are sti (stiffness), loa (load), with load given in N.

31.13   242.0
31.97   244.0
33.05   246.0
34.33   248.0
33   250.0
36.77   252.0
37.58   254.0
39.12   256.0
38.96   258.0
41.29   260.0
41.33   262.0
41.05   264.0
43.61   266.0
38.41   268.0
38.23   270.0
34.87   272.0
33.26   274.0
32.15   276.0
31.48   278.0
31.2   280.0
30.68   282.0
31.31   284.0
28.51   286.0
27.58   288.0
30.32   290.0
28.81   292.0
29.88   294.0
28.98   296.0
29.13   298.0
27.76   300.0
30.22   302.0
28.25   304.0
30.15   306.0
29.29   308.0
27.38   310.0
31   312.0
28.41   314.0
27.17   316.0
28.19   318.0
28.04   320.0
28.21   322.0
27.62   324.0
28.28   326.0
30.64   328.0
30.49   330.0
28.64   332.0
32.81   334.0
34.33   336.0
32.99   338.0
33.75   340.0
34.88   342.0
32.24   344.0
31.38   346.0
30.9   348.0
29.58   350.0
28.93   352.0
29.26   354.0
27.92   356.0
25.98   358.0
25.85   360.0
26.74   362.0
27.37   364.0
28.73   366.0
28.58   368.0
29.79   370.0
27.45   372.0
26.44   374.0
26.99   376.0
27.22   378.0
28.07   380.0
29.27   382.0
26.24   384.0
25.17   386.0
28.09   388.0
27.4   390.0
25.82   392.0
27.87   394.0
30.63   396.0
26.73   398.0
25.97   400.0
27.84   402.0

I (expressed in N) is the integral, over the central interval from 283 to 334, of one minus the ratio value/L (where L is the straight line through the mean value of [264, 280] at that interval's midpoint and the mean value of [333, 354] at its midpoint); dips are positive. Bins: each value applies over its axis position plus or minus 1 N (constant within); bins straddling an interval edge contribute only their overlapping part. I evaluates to 7.4 N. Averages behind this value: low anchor 36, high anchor 32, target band 29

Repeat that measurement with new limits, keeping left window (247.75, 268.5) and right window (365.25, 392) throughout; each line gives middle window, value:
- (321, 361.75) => 1.1 N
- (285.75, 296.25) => 2.0 N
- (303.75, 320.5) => 2.5 N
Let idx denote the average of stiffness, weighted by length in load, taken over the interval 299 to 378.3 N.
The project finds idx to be 29.3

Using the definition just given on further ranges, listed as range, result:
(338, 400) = 28.5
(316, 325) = 27.9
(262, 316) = 31.7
